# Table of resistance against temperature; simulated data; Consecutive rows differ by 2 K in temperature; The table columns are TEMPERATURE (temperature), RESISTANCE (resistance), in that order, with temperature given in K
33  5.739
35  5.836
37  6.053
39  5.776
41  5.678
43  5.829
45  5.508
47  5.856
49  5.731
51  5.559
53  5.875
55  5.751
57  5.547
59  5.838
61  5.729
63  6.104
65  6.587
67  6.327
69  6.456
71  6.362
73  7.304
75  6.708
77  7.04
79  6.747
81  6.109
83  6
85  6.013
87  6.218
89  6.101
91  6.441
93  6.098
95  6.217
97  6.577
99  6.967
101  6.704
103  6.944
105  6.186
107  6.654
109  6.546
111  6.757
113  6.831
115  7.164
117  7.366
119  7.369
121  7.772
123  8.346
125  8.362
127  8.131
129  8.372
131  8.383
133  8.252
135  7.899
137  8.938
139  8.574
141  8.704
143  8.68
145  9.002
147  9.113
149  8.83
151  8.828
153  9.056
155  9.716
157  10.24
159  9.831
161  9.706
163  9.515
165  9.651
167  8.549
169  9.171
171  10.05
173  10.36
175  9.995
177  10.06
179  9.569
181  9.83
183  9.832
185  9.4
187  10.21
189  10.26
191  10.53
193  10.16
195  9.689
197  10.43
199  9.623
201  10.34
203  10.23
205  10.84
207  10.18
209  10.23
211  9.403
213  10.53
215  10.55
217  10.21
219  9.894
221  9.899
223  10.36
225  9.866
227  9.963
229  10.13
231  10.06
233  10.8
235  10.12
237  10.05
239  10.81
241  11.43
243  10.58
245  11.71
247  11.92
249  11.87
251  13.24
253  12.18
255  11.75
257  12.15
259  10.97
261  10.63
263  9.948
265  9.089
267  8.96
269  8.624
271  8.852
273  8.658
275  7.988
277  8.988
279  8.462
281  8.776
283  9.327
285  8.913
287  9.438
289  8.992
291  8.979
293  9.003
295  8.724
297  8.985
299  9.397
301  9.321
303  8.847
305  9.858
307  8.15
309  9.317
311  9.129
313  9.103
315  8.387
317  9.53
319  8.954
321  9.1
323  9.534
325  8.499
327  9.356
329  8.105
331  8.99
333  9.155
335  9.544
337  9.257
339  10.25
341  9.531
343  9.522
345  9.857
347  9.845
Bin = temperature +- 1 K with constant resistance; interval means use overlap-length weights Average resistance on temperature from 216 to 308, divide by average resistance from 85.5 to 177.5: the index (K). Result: 1.2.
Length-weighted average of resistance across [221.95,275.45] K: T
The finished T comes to 10.5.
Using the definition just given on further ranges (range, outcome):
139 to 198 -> 9.6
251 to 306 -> 9.54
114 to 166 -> 8.68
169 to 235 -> 10.1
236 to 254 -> 11.5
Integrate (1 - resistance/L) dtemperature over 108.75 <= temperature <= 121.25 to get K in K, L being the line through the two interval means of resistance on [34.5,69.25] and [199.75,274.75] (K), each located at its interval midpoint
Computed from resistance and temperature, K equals 0.5 K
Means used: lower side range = 5.88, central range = 7.11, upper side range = 10.4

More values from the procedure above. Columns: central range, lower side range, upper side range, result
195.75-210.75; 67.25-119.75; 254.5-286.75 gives -3.3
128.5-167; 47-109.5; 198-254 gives -3.2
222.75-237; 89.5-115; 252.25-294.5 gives -2.2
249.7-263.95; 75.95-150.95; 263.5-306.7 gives -4.7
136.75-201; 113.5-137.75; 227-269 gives -4.2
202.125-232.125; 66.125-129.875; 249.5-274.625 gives -2.4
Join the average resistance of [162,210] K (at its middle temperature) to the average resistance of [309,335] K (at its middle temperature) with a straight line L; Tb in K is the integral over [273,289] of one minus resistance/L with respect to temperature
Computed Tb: 0.79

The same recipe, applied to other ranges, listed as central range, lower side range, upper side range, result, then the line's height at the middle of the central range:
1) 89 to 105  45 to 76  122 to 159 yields 1.8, 7.32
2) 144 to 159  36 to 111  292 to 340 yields -4.5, 7.15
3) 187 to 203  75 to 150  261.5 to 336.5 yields -4.1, 8.09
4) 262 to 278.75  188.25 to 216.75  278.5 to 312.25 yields 0.9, 9.36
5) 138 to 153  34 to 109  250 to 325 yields -3.1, 7.32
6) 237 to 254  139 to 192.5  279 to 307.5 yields -4.4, 9.24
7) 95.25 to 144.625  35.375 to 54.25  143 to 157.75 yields 3.8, 8.21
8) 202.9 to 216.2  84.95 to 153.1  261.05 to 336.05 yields -3.2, 8.29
